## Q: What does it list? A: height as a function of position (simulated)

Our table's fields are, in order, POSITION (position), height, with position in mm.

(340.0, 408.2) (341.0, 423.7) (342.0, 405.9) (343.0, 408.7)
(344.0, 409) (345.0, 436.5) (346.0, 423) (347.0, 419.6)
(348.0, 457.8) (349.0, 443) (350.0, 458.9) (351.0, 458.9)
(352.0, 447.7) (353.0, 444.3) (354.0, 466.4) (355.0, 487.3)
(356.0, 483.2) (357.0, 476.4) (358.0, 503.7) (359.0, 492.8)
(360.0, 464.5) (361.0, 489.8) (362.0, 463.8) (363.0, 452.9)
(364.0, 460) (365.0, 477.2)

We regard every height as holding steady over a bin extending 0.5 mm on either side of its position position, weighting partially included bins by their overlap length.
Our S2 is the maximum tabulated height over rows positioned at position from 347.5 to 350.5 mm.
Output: 458.9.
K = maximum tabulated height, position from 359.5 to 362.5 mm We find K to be 489.8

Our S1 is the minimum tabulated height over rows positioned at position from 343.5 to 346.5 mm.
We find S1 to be 409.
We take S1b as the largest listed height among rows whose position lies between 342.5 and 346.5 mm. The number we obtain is 436.5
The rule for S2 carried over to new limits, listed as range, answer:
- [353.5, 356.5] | 487.3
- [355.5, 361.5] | 503.7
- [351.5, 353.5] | 447.7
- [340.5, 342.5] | 423.7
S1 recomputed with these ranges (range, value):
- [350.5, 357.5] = 444.3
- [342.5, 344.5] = 408.7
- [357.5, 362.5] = 463.8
